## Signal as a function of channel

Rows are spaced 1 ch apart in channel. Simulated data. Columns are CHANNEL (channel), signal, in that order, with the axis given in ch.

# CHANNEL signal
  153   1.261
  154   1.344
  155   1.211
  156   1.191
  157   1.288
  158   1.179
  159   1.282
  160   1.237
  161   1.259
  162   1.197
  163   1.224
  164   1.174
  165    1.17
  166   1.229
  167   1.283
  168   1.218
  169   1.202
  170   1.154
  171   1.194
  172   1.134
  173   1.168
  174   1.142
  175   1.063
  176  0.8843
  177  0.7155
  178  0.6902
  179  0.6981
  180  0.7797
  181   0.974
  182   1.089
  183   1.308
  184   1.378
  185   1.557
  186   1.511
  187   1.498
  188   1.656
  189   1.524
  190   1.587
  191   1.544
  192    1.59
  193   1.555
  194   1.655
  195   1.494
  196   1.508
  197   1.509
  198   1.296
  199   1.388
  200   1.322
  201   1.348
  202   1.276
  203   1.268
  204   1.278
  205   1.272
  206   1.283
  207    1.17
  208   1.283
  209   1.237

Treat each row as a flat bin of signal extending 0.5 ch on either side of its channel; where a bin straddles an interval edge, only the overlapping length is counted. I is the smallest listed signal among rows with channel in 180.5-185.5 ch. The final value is 0.974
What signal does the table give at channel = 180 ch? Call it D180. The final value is 0.7797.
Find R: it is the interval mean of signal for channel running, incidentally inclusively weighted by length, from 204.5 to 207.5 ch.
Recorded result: 1.24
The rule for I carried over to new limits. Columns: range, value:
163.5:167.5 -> 1.17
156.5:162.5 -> 1.179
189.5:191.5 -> 1.544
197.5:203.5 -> 1.268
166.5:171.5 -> 1.154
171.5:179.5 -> 0.6902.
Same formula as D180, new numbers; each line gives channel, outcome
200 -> 1.322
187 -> 1.498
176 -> 0.8843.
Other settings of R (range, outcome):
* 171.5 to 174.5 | 1.15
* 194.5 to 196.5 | 1.5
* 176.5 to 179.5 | 0.701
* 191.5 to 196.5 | 1.56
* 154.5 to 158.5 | 1.22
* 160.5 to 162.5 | 1.23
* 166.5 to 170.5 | 1.21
